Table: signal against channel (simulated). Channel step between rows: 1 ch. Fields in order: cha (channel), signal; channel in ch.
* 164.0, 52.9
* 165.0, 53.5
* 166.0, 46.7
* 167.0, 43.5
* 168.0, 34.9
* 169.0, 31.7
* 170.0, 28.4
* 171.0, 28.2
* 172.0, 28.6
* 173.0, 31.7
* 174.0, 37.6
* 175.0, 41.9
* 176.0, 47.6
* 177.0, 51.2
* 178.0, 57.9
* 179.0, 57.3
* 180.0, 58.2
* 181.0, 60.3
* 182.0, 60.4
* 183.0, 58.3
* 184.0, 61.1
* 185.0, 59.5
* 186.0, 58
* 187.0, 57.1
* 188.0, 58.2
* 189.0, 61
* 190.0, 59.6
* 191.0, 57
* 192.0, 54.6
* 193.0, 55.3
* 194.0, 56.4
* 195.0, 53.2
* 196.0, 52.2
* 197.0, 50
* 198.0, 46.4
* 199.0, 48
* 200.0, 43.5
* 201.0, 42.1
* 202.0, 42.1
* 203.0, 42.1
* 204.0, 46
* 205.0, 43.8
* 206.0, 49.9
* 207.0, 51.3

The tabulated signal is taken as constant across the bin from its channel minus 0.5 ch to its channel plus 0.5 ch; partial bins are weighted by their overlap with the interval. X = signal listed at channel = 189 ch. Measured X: 61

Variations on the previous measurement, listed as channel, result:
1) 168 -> 34.9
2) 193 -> 55.3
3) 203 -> 42.1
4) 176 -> 47.6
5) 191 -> 57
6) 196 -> 52.2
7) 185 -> 59.5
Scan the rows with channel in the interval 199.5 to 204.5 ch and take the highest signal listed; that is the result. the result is 46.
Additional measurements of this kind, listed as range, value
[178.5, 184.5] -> 61.1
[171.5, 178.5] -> 57.9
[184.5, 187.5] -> 59.5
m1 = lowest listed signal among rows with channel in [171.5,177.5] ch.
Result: 28.6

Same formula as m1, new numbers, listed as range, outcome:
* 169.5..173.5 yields 28.2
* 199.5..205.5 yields 42.1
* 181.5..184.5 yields 58.3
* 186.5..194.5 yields 54.6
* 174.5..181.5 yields 41.9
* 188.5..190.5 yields 59.6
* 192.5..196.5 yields 52.2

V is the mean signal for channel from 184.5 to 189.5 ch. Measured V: 58.8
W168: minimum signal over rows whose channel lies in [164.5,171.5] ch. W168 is 28.2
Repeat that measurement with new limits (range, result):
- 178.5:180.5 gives 57.3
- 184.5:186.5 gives 58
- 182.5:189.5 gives 57.1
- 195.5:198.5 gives 46.4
